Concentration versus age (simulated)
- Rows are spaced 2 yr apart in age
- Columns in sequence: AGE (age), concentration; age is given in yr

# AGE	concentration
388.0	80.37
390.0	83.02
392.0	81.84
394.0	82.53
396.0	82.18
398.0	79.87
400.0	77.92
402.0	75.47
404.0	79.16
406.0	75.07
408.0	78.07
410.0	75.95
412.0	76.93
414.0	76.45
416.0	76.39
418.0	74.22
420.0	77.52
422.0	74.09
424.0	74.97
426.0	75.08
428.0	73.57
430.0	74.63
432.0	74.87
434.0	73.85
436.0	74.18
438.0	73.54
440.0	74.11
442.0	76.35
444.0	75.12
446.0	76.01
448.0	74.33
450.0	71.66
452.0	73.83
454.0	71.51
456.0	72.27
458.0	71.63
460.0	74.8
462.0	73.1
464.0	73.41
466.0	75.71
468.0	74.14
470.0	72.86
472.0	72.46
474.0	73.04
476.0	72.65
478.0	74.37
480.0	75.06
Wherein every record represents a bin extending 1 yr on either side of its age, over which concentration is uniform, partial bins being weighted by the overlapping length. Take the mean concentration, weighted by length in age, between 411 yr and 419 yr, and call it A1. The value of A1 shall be 76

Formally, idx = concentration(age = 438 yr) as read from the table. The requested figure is 73.54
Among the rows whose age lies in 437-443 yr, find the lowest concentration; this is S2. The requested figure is 73.54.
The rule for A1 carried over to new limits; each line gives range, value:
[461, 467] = 74.1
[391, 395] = 82.2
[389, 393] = 82.4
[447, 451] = 73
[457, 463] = 73.2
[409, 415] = 76.4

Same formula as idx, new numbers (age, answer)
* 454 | 71.51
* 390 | 83.02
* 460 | 74.8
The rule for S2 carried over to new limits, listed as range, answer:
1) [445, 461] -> 71.51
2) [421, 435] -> 73.57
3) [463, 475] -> 72.46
